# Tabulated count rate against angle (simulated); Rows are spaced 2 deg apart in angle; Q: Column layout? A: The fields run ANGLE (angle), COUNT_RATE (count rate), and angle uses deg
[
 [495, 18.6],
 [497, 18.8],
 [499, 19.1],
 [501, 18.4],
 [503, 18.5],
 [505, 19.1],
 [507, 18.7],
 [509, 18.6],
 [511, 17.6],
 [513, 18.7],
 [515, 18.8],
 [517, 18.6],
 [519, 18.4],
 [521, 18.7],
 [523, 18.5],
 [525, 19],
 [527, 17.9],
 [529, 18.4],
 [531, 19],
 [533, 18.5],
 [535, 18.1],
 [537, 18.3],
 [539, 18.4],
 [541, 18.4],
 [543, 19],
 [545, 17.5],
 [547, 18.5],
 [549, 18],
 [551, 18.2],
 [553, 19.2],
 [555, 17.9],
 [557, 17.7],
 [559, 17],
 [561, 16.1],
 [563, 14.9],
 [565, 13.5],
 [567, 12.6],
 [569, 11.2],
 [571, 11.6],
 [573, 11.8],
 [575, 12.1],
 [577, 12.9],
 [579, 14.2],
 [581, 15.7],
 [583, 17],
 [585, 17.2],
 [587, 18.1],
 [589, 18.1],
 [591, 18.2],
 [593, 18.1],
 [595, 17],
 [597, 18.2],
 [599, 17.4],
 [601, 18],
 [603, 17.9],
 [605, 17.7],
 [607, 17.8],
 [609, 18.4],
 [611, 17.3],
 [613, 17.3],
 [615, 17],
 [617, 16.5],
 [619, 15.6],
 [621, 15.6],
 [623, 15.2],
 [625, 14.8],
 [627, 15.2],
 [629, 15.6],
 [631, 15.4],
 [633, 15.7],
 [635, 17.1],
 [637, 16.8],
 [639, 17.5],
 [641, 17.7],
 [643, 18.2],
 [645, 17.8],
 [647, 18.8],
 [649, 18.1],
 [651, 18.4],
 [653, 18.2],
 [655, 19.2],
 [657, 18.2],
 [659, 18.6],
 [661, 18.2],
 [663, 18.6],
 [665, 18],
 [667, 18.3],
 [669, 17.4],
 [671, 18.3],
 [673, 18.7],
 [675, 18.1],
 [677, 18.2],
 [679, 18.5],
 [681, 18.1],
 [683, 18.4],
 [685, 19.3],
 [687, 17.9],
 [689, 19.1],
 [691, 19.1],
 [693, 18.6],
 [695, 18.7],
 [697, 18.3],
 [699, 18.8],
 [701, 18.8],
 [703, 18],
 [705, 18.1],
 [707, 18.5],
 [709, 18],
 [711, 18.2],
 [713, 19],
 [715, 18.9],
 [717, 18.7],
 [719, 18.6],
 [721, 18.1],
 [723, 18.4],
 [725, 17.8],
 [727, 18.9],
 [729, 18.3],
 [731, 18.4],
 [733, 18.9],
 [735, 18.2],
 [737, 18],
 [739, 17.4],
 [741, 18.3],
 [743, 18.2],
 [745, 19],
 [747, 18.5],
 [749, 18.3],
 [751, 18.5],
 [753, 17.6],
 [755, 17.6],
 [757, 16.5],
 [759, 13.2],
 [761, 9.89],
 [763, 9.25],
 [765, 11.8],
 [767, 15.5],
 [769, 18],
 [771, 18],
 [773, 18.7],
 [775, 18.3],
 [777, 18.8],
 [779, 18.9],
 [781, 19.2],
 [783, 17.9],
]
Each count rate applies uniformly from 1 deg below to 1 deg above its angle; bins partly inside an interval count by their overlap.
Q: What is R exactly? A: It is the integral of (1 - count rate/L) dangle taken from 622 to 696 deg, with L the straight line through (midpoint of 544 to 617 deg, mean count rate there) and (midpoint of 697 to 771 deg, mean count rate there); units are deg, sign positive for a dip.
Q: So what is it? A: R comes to -3.7 deg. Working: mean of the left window 16.4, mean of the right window 17.4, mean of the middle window 17.8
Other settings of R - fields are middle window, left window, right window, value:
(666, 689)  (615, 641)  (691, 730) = -1.1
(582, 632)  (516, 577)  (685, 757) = 1.1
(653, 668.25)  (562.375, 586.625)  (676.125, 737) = -1.4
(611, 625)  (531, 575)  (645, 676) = 1.1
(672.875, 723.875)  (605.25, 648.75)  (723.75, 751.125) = -2.1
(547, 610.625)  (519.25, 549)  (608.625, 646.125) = 4.4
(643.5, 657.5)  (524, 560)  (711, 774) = -0.5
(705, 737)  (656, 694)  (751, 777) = -2.8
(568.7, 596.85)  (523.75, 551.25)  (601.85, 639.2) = 3.1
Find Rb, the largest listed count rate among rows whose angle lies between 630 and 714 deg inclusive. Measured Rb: 19.3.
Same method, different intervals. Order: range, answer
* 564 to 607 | 18.2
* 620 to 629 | 15.6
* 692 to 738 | 19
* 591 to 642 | 18.4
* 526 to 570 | 19.2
